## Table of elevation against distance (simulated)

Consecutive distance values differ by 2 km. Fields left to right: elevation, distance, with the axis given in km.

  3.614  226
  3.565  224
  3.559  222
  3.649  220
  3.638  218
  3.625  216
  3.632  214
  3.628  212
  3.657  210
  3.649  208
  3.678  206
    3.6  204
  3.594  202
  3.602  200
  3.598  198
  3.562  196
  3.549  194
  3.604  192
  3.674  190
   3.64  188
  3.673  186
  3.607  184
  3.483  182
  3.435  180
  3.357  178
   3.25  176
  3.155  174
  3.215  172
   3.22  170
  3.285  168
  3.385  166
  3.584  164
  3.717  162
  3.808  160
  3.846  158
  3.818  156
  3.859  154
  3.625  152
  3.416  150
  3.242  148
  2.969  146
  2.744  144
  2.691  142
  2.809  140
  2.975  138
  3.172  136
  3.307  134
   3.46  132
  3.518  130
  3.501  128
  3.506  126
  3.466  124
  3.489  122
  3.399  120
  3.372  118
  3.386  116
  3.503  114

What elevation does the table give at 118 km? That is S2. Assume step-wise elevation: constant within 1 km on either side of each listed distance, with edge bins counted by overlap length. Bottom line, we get 3.372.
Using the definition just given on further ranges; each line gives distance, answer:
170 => 3.22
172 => 3.215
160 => 3.808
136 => 3.172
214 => 3.632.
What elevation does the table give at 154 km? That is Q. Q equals 3.859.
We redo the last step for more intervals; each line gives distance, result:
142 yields 2.691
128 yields 3.501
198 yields 3.598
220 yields 3.649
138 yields 2.975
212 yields 3.628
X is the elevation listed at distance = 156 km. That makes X 3.818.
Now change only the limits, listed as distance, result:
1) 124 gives 3.466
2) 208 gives 3.649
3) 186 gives 3.673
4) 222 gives 3.559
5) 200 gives 3.602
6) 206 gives 3.678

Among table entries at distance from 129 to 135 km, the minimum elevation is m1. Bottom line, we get 3.307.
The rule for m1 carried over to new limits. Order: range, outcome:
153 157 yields 3.818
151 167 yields 3.385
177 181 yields 3.357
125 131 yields 3.501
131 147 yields 2.691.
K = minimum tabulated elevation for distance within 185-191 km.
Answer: 3.64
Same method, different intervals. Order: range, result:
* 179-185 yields 3.435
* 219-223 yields 3.559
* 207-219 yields 3.625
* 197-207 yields 3.594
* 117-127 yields 3.372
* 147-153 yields 3.242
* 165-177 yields 3.155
